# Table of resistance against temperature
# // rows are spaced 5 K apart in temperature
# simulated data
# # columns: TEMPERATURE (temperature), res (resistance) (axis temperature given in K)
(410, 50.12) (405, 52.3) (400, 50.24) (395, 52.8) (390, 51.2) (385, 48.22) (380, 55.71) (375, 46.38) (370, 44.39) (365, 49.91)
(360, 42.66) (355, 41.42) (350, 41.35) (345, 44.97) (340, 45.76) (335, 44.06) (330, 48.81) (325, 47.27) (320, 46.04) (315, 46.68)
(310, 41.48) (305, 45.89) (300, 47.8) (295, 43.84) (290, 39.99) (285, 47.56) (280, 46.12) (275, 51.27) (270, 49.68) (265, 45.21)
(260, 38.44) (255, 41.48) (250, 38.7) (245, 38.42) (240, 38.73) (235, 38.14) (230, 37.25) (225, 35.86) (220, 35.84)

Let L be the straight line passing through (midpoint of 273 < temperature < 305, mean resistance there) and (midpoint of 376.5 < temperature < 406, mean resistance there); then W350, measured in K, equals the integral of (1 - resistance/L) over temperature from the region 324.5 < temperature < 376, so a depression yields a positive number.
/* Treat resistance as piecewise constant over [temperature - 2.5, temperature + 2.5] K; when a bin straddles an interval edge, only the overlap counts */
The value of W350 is 4.4 K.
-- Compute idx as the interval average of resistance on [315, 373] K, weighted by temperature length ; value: 45.2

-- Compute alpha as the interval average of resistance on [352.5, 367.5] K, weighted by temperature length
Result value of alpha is 44.7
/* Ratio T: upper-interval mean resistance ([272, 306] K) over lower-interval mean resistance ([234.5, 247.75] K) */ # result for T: 1.20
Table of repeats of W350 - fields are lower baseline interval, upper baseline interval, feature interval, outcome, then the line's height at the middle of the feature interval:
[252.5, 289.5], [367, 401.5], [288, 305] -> 0.8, 46.4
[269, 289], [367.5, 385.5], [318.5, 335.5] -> 0.5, 48.3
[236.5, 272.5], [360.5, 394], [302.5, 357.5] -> 1.4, 46.1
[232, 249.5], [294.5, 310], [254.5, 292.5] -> -2.7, 42.1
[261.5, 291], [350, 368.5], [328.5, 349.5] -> -0.2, 44.8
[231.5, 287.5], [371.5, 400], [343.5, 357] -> 1.7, 48.4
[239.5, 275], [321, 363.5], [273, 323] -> -2.5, 43.5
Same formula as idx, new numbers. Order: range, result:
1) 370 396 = 50.1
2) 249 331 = 45.1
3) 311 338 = 46.3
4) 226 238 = 37.5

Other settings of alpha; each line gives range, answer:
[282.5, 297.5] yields 43.8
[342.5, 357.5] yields 42.6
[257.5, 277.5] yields 46.1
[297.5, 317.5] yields 45.5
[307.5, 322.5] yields 44.7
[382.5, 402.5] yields 50.6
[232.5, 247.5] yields 38.4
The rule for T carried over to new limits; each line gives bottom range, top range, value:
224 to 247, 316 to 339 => 1.23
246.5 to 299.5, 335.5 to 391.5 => 1.05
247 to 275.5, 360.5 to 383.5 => 1.11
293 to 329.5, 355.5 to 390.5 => 1.04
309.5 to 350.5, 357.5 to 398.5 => 1.08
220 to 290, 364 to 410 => 1.20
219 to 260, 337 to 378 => 1.17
